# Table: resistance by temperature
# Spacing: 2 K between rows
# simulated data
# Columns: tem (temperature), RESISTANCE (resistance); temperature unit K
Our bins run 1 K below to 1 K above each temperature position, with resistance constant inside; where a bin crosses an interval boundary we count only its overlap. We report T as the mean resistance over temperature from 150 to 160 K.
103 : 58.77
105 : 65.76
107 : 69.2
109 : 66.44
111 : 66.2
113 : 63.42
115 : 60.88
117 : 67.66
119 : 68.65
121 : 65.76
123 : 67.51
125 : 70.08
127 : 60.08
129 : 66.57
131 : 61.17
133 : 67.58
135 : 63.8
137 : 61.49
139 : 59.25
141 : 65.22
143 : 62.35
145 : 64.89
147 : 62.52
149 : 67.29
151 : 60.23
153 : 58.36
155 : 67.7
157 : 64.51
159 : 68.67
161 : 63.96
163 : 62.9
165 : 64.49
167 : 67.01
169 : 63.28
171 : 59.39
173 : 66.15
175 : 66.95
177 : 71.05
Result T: 63.9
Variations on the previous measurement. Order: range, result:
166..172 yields 63.2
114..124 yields 66.1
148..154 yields 62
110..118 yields 64.5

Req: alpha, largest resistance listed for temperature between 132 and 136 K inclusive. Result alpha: 67.58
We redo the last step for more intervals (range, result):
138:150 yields 67.29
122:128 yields 70.08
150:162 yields 68.67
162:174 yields 67.01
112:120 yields 68.65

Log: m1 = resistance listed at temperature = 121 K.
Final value 65.76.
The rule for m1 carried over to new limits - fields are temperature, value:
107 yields 69.2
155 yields 67.7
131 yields 61.17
